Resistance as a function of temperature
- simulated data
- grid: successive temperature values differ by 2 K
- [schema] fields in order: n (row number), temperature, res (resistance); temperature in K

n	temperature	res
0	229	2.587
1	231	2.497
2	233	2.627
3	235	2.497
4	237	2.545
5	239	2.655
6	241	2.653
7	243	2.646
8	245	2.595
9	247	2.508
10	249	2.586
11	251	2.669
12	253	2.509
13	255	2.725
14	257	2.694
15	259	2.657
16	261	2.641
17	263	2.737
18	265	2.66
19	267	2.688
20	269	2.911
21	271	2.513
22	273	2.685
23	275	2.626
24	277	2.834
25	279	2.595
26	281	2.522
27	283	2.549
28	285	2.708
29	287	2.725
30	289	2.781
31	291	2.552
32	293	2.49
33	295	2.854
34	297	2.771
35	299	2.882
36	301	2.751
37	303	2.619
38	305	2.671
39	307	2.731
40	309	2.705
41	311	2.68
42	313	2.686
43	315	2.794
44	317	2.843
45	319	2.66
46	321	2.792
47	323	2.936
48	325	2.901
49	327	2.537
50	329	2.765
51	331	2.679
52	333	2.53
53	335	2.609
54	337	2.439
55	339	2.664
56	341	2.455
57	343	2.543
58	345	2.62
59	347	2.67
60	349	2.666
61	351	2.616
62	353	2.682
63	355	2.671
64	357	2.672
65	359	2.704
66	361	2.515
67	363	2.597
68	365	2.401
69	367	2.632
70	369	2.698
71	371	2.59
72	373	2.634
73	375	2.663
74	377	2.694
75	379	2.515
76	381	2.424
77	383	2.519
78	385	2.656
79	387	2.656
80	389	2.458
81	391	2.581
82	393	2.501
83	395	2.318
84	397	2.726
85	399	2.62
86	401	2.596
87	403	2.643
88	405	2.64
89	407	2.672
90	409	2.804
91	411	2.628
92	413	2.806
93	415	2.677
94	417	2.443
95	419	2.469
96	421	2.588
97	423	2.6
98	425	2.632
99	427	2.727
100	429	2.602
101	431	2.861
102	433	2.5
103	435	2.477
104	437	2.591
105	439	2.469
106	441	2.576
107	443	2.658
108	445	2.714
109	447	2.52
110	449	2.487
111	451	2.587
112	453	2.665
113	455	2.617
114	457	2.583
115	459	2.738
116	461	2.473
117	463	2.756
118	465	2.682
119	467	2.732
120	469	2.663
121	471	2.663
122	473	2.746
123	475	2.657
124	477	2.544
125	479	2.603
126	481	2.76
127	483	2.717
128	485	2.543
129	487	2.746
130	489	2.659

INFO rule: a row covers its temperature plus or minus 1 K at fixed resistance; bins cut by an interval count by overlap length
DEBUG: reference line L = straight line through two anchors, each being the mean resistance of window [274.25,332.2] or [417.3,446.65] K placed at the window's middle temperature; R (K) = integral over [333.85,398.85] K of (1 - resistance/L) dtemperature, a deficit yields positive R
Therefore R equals 1.68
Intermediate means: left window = 2.71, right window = 2.6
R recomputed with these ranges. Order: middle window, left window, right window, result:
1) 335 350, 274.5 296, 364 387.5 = 0.2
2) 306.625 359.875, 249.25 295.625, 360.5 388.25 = -1.2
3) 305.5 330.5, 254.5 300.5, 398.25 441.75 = -0.8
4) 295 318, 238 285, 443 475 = -0.9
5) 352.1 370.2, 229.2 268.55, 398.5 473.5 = 0.1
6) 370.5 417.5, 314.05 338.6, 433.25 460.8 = 0.6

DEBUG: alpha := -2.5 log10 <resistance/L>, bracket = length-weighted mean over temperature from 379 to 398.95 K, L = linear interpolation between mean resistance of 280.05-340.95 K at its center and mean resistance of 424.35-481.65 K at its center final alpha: 0.049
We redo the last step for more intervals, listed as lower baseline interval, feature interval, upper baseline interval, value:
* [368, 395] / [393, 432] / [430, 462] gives -0.02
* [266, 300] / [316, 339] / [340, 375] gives -0.02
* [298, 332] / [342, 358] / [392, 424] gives 0.02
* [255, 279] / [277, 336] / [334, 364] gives -0.02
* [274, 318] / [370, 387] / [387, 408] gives 0.00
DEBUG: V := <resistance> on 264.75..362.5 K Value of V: 2.68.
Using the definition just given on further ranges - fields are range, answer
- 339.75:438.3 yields 2.6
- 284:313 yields 2.71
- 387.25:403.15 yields 2.56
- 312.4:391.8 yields 2.63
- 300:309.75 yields 2.7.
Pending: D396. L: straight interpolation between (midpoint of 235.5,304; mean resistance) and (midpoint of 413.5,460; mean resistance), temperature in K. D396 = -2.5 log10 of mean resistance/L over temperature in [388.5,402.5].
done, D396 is 0.028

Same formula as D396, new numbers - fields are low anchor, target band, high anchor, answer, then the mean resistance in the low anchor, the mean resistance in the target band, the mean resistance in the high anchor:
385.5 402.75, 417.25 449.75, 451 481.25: 0.01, 2.56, 2.59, 2.65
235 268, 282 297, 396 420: -0.02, 2.63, 2.67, 2.64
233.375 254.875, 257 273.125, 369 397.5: -0.04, 2.59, 2.69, 2.57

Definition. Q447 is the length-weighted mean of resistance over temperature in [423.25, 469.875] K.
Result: 2.62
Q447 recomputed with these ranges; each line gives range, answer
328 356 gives 2.61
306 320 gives 2.73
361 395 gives 2.57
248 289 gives 2.66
